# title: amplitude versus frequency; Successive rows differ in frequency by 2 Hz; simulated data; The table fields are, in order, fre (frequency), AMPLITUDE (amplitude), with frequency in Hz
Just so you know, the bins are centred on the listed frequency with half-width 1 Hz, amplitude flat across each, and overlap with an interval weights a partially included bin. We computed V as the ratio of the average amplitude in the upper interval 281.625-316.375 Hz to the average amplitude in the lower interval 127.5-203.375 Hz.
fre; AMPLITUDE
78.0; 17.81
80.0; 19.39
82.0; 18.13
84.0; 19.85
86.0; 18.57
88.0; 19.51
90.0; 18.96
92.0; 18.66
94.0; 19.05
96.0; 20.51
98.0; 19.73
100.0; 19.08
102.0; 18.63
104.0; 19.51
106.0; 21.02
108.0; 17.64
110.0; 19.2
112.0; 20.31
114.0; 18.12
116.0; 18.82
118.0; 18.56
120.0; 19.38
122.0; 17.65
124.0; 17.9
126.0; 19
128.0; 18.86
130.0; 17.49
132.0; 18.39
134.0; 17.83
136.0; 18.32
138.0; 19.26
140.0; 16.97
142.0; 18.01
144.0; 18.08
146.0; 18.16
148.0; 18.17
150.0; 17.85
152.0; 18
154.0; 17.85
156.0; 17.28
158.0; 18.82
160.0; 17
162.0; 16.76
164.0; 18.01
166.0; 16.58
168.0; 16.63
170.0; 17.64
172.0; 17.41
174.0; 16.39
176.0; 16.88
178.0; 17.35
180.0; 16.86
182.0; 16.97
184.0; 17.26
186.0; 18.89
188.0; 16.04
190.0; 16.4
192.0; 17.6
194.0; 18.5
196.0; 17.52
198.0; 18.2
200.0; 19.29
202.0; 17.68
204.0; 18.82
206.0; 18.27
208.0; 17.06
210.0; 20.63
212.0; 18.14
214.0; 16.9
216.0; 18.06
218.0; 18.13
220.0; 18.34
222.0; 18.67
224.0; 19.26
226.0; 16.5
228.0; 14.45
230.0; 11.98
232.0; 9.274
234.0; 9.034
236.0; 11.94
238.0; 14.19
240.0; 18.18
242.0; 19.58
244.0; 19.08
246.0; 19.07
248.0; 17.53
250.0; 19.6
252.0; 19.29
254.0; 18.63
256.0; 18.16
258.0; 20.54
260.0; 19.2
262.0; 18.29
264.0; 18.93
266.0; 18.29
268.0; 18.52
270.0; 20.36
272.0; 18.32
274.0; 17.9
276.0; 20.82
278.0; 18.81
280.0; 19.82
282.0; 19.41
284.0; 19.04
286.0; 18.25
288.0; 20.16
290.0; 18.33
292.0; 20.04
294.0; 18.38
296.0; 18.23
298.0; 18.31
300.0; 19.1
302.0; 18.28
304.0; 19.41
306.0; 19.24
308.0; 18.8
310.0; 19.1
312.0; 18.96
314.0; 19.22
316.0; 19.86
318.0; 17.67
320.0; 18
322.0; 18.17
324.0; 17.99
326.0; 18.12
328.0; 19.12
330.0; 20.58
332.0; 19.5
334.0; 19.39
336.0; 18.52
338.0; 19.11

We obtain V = 1.1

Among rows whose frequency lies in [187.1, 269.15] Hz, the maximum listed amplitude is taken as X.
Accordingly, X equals 20.63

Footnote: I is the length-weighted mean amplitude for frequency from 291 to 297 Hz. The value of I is 18.9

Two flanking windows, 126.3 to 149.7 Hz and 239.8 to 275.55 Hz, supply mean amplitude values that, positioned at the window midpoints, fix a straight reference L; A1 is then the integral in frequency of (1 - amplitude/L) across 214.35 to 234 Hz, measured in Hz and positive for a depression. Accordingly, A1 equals 3.1 Hz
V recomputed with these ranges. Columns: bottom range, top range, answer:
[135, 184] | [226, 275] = 0.97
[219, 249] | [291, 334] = 1.19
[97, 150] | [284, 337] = 1.01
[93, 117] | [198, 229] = 0.93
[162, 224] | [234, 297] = 1.04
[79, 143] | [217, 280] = 0.93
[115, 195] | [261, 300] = 1.07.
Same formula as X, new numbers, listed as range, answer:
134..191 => 19.26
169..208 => 19.29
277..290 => 20.16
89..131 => 21.02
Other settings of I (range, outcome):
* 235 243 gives 16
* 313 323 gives 18.6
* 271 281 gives 19.1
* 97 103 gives 19.1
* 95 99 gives 20.1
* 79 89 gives 19.1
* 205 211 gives 18.7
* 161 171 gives 17.1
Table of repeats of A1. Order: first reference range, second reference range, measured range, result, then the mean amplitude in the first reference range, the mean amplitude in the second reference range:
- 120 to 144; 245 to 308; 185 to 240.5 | 5.7 Hz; 18.2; 19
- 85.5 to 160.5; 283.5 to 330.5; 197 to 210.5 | 0.2 Hz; 18.6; 18.8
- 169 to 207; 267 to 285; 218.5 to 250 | 4.2 Hz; 17.6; 19.2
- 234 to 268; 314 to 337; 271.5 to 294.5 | -1.1 Hz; 17.9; 18.8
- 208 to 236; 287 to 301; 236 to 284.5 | -3.1 Hz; 16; 18.9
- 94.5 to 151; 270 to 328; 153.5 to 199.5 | 3.4 Hz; 18.7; 18.9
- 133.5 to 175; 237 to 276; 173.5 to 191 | 0.9 Hz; 17.7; 18.7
